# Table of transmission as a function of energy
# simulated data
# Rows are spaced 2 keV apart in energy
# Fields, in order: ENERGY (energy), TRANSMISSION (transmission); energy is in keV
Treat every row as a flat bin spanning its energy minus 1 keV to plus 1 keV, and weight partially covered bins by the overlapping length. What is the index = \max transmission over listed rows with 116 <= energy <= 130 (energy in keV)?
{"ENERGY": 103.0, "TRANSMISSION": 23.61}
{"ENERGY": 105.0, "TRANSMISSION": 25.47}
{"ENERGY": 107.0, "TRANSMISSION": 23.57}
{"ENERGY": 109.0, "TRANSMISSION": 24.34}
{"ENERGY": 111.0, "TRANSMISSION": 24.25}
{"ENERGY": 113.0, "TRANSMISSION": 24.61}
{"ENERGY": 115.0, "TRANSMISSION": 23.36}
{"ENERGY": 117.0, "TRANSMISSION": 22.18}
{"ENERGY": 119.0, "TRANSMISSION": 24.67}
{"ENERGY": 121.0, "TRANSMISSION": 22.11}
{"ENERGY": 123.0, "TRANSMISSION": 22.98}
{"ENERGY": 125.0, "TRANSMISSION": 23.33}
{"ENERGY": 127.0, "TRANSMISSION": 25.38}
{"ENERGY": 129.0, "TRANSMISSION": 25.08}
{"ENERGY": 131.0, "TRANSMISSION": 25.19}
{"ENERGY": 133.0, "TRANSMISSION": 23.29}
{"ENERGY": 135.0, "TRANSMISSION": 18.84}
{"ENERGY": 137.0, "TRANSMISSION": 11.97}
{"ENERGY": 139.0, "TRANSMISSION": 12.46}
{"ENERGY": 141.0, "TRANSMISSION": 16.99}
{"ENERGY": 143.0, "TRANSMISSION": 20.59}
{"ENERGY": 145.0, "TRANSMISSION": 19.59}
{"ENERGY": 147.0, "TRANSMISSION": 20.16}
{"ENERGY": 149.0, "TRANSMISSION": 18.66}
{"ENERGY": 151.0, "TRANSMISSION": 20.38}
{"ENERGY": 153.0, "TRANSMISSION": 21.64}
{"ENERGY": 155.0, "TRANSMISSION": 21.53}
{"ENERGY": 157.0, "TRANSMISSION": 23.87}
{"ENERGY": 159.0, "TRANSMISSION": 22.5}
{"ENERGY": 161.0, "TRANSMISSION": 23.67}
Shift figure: 25.38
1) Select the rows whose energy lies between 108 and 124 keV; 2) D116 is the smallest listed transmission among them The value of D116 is 22.11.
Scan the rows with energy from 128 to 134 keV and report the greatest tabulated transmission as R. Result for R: 25.19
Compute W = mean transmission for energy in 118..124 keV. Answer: 23.3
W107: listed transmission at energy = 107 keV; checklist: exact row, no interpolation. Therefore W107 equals 23.57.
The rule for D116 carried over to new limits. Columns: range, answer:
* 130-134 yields 23.29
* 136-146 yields 11.97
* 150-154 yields 20.38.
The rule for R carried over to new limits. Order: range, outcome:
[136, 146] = 20.59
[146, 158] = 23.87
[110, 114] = 24.61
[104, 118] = 25.47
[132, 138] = 23.29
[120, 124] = 22.98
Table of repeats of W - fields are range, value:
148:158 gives 21.2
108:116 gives 24.1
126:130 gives 25.2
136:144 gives 15.5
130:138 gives 19.8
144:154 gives 20.1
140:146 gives 19.1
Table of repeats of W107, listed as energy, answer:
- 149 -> 18.66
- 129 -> 25.08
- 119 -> 24.67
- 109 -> 24.34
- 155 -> 21.53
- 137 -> 11.97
